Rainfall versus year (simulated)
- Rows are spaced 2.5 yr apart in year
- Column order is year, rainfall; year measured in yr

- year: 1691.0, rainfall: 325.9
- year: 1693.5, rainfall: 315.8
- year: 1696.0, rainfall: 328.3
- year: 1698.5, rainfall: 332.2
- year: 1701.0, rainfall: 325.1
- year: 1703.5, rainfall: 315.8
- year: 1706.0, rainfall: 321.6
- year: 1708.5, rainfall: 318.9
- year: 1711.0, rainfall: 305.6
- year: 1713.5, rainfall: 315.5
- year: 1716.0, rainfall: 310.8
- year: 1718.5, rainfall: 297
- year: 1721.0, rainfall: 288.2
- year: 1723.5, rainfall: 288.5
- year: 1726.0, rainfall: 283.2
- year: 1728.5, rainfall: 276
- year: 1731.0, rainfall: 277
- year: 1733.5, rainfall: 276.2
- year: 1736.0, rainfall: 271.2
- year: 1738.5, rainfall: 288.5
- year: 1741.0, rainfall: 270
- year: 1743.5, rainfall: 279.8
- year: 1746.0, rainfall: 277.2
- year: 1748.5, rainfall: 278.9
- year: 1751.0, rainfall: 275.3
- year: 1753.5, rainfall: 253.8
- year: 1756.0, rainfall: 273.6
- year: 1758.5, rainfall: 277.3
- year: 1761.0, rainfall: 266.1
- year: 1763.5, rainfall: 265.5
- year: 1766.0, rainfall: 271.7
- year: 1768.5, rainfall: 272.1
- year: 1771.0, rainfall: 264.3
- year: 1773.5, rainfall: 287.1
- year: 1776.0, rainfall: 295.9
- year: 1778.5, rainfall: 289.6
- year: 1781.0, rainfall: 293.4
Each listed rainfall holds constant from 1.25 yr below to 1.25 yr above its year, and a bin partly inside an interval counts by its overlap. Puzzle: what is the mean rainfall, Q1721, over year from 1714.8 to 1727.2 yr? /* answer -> 294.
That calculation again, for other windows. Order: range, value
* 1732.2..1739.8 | 279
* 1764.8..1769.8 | 272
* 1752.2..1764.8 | 267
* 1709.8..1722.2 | 303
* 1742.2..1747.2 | 278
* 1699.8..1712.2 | 317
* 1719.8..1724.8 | 288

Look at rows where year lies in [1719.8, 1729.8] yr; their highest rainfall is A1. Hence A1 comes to 288.5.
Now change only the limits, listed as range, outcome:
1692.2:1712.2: 332.2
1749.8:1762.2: 277.3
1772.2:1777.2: 295.9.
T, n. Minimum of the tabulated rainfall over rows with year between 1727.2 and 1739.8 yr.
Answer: 271.2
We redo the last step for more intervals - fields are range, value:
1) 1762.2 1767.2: 265.5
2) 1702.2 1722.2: 288.2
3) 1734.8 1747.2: 270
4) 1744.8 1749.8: 277.2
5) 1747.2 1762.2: 253.8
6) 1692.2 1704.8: 315.8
